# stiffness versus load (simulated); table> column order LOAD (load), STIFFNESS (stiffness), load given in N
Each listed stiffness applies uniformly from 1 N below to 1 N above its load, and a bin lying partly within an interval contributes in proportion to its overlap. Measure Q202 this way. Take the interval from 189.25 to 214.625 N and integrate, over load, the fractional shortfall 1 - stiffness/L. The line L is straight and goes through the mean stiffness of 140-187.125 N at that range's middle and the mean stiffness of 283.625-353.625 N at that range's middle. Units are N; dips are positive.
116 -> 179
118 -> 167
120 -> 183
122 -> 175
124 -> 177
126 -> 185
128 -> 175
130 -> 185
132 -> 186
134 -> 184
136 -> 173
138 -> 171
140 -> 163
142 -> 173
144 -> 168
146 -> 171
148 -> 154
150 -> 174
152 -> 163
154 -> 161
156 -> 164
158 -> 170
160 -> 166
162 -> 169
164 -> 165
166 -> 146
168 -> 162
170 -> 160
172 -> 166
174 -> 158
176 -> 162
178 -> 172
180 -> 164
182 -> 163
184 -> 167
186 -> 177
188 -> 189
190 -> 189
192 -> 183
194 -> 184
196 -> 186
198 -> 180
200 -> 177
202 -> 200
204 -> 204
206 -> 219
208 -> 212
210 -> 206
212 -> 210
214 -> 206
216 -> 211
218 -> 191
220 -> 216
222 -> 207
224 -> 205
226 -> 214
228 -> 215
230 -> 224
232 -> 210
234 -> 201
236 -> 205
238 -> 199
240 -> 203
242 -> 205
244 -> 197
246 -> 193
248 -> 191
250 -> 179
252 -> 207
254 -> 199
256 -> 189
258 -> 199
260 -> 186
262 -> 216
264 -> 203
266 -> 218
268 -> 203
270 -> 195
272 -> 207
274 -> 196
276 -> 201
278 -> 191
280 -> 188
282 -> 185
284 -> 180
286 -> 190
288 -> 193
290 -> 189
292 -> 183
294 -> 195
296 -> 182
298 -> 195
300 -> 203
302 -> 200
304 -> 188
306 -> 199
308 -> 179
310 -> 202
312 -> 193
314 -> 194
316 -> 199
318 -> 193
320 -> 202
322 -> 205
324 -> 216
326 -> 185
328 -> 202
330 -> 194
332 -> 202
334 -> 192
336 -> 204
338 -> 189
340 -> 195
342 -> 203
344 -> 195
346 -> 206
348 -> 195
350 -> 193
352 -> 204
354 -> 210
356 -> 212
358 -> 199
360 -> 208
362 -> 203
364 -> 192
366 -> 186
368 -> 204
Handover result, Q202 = -3.5 N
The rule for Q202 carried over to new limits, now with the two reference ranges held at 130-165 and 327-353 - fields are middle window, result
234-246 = -1.16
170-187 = 0.82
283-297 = 0.23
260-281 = -1.49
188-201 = -0.52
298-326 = -0.50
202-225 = -3.62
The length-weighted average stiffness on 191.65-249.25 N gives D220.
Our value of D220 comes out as 202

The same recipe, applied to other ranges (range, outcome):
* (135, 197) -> 169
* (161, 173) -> 161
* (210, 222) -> 207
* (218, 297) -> 199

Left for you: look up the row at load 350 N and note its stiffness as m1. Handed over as 193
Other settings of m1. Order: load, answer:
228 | 215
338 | 189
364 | 192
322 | 205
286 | 190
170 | 160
